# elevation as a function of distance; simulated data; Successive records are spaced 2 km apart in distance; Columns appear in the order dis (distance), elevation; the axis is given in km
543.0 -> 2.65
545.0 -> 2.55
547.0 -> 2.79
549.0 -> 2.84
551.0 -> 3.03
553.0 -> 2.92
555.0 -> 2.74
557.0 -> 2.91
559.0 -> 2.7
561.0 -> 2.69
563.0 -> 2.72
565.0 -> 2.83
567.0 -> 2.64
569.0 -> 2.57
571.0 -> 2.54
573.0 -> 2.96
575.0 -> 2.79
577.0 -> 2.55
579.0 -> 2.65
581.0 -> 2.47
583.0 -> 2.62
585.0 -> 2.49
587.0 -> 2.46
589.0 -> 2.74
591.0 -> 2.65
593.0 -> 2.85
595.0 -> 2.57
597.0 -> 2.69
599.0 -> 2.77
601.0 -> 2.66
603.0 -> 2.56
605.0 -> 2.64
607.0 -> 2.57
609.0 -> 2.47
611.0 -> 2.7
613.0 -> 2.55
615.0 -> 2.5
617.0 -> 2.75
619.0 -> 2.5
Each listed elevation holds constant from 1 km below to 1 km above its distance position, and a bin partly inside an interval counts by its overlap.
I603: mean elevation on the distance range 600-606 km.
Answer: 2.62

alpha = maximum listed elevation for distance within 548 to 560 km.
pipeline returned 3.03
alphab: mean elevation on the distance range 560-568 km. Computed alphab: 2.72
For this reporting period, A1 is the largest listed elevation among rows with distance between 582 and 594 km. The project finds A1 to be 2.85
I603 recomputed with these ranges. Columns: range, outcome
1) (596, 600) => 2.73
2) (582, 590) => 2.58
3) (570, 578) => 2.71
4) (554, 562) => 2.76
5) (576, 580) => 2.6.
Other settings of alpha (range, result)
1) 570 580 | 2.96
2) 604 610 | 2.64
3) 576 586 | 2.65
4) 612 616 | 2.55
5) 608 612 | 2.7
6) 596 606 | 2.77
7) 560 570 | 2.83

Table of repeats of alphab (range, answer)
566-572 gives 2.58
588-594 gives 2.75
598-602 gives 2.71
